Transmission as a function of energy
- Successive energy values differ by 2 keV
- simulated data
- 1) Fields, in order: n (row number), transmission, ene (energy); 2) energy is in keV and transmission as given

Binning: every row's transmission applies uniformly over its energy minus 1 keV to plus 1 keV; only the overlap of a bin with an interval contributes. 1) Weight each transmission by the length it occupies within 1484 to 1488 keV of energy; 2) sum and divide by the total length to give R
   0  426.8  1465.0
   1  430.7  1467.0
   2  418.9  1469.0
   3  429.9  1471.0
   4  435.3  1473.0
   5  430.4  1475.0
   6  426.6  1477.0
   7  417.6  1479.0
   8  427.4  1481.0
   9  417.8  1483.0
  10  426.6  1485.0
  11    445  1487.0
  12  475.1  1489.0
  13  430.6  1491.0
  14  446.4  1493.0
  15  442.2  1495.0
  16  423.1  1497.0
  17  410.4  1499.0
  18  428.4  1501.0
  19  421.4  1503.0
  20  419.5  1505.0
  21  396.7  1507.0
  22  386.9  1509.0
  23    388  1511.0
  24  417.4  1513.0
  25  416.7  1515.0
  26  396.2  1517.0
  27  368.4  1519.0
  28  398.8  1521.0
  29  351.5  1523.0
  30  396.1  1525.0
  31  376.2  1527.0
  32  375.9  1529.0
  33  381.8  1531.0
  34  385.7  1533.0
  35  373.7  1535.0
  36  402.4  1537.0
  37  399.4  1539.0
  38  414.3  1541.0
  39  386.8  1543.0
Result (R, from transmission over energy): 436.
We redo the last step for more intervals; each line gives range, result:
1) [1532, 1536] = 380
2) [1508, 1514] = 397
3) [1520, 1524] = 375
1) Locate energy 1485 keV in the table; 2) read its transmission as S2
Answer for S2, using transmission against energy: 426.6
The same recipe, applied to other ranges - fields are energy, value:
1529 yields 375.9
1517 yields 396.2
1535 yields 373.7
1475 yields 430.4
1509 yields 386.9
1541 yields 414.3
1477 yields 426.6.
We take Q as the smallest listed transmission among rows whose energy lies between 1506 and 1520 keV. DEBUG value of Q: 368.4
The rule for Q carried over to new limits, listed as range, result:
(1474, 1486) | 417.6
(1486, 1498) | 423.1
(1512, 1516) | 416.7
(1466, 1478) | 418.9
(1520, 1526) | 351.5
